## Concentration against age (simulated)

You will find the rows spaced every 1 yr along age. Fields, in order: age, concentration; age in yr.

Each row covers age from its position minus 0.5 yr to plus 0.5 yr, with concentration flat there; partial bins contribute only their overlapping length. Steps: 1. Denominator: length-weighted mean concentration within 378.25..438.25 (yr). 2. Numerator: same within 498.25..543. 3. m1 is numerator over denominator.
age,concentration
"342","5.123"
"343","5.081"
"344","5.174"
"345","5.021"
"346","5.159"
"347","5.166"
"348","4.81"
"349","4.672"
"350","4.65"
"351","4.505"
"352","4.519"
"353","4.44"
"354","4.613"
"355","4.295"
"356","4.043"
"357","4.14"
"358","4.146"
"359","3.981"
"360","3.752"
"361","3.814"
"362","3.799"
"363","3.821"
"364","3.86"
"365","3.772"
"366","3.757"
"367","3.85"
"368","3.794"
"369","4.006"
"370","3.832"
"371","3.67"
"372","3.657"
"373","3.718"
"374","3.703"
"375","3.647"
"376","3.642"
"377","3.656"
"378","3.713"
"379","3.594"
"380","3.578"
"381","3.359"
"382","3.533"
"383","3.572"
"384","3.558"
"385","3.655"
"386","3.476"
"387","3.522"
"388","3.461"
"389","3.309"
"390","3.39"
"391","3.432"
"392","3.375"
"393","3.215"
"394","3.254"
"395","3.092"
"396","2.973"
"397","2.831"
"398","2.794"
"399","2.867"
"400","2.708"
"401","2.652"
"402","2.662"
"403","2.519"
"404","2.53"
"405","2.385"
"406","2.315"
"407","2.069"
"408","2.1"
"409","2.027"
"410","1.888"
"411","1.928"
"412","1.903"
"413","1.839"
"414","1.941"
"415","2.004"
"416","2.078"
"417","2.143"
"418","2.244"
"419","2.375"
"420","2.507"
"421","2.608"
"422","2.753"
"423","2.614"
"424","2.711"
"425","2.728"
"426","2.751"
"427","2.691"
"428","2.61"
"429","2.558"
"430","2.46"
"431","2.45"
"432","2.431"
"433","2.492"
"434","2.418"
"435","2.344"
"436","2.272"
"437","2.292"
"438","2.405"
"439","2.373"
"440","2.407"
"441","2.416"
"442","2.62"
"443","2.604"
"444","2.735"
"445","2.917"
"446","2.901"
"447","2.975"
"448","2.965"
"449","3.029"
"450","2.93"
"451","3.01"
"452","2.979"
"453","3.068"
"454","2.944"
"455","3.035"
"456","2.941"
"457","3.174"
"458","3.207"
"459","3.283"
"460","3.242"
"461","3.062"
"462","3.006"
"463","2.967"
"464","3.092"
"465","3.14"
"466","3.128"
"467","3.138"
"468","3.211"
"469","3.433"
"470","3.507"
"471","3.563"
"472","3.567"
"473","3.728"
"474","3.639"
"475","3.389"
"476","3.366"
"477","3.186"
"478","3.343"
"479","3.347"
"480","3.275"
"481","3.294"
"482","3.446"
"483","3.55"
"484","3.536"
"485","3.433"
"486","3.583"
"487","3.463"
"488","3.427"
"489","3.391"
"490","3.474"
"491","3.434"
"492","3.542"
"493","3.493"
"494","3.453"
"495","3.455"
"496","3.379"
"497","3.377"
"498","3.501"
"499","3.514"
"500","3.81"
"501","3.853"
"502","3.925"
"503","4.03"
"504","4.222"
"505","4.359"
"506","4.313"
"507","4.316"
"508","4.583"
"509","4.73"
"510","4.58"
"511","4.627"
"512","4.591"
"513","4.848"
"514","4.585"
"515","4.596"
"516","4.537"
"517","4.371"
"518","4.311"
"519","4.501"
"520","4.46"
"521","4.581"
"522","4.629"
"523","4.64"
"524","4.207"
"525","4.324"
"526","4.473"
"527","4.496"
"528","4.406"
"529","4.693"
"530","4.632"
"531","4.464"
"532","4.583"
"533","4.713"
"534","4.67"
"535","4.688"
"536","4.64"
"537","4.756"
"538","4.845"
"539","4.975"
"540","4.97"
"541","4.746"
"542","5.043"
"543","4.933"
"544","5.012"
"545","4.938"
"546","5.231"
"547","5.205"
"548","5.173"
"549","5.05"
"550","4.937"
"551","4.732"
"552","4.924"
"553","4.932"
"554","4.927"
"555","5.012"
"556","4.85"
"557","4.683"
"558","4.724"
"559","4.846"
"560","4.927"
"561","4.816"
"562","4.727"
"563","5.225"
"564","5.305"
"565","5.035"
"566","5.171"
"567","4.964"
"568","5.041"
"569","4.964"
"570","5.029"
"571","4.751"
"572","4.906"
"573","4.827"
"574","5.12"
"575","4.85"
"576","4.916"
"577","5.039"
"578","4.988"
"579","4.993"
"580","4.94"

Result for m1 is 1.66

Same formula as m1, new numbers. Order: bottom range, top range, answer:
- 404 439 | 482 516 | 1.67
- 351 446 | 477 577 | 1.45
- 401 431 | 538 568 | 2.11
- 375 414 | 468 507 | 1.21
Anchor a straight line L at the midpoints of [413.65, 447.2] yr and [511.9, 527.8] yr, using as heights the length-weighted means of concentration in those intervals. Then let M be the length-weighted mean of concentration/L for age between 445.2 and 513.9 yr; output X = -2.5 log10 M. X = 0.03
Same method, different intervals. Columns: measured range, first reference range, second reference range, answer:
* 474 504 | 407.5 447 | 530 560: 0.057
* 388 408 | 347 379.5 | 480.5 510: 0.349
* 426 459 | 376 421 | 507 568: 0.258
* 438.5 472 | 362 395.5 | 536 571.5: 0.360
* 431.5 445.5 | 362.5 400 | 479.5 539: 0.459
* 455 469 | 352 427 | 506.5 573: 0.250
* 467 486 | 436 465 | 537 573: -0.014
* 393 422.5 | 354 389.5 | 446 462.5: 0.381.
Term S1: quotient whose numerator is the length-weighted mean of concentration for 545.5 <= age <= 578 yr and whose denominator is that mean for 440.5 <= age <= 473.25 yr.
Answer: 1.62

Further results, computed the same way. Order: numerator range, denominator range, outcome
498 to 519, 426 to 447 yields 1.70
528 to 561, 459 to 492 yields 1.44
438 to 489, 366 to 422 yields 1.05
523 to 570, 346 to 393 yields 1.25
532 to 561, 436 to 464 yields 1.71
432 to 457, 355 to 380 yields 0.71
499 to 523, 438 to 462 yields 1.52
